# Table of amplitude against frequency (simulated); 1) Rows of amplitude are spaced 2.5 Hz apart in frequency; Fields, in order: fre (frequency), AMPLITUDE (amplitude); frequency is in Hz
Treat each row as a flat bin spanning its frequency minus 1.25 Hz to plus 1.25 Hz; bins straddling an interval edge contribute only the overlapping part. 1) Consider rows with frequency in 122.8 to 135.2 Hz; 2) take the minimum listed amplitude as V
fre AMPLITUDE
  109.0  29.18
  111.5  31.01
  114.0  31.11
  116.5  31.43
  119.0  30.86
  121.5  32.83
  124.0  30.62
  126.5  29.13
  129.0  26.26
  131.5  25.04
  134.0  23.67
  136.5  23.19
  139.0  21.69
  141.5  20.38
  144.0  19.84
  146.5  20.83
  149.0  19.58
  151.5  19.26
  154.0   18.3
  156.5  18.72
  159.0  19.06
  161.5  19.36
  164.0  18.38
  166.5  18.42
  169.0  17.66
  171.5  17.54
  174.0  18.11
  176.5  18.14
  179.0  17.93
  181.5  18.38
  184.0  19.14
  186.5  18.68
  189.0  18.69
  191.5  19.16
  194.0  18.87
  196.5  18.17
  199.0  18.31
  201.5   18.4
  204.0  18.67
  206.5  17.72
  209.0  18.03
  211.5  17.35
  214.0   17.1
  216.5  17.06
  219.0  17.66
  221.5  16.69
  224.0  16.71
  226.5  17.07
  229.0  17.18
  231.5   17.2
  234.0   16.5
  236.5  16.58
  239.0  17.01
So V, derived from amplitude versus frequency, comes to 23.67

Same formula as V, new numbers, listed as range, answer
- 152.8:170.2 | 17.66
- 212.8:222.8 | 16.69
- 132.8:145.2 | 19.84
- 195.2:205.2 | 18.17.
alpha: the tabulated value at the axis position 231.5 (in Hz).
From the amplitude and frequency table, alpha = 17.2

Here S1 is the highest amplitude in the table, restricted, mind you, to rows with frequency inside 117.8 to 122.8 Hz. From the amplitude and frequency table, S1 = 32.83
